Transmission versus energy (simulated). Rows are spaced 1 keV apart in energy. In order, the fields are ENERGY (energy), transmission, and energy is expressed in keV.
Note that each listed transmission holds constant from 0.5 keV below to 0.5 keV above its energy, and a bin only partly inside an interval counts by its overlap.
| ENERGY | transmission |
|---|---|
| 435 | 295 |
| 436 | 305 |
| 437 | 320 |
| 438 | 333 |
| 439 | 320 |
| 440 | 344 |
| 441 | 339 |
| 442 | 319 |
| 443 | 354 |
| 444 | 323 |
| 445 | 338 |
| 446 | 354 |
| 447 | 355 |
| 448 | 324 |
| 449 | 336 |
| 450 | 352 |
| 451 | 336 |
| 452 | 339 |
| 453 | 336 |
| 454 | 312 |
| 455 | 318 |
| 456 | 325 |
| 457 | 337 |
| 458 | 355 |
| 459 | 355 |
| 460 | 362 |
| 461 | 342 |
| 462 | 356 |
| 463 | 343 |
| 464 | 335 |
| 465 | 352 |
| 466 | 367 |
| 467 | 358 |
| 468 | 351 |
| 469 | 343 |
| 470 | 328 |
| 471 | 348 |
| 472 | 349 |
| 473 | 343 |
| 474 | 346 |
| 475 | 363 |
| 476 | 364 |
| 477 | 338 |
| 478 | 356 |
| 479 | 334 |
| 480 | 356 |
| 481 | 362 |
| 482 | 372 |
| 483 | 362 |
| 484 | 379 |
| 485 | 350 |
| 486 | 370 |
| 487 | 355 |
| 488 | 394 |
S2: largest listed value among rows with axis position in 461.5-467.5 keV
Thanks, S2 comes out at 367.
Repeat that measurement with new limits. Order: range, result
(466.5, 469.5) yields 358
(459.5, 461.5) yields 362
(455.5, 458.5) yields 355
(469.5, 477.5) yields 364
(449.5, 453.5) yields 352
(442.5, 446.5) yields 354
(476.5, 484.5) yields 379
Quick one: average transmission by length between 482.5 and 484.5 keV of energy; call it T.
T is 370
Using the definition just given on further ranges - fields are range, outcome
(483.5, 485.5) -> 364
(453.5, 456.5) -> 318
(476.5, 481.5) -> 349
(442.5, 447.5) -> 345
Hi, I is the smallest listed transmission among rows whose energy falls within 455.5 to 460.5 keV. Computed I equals 325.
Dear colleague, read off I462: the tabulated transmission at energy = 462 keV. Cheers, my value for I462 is 356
